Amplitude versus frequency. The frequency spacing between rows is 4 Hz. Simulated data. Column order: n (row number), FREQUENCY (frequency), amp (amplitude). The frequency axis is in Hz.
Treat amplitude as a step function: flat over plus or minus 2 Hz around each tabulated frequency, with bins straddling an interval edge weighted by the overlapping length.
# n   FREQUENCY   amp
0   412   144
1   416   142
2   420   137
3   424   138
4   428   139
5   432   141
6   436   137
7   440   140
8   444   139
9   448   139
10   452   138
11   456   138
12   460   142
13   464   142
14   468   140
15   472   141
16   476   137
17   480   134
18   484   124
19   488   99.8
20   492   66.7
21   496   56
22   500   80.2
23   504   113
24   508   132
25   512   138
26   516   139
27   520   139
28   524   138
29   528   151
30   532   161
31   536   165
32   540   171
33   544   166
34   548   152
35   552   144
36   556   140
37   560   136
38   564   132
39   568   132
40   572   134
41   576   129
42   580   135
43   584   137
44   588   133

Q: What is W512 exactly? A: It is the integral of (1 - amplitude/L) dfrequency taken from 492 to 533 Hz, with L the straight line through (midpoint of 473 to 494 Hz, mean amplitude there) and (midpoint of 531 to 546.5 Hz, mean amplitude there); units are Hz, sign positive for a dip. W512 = 6.3 Hz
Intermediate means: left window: 114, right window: 166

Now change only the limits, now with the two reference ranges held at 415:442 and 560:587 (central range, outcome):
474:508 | 8.3 Hz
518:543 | -3.6 Hz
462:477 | -0.3 Hz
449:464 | -0.2 Hz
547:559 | -0.9 Hz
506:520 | -0.1 Hz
